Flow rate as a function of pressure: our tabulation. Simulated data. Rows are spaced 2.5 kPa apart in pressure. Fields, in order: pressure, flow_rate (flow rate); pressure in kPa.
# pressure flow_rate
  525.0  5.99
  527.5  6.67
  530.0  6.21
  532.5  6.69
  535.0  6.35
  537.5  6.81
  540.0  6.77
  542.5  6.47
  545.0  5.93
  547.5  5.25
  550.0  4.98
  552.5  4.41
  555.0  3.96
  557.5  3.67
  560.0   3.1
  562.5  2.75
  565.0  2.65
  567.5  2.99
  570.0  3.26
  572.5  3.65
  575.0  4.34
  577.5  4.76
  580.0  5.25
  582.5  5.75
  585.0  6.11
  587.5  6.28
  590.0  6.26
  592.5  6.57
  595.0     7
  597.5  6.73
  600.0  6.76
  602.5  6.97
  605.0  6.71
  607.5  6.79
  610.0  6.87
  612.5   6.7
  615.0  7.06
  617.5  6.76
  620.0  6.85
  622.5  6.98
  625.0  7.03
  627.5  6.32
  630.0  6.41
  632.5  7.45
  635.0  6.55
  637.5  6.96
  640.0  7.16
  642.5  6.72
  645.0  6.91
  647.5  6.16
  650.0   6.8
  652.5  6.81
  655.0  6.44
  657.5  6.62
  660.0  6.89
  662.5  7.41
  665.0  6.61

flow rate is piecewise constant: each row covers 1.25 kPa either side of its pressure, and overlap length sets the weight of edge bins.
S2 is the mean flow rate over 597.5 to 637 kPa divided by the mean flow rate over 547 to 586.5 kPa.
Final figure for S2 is 1.63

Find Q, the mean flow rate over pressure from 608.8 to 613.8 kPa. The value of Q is 6.79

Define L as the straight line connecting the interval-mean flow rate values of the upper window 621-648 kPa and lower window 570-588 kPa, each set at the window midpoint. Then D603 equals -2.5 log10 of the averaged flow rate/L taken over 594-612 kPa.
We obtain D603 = -0.18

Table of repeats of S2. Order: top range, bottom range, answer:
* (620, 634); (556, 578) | 2.00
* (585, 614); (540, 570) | 1.56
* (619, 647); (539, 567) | 1.53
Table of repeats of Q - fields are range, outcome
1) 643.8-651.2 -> 6.62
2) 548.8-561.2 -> 4.02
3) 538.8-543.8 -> 6.61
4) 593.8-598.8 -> 6.86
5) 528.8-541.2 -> 6.57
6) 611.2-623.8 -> 6.87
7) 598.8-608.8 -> 6.81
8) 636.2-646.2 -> 6.94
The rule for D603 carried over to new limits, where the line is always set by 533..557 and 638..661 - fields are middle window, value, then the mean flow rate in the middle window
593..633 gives -0.08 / 6.82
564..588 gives 0.32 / 4.47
